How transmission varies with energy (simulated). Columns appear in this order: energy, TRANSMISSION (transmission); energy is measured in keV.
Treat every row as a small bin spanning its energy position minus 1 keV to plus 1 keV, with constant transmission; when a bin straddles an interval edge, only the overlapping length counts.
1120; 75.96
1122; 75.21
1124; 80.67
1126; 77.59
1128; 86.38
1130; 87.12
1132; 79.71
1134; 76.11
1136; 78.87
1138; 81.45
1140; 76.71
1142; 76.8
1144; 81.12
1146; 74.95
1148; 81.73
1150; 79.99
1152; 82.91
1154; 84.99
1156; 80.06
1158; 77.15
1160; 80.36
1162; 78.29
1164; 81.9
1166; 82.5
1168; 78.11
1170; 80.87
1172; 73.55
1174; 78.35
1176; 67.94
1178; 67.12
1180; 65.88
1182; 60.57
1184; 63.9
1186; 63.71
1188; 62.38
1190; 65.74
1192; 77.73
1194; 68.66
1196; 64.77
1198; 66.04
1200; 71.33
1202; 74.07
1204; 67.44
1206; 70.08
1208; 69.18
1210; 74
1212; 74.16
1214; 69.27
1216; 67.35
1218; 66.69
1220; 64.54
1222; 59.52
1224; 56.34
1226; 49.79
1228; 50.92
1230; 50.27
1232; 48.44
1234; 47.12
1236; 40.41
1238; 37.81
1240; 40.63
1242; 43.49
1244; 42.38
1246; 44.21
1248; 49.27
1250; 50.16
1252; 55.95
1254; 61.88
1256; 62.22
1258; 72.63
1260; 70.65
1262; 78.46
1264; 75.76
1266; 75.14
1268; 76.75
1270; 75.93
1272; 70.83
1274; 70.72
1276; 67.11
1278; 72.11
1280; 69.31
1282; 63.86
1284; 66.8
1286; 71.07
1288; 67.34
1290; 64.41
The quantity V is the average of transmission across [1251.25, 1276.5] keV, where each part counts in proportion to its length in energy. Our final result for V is 70.5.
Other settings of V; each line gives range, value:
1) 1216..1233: 56.5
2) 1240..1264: 57.5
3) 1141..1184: 76.6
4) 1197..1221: 69.5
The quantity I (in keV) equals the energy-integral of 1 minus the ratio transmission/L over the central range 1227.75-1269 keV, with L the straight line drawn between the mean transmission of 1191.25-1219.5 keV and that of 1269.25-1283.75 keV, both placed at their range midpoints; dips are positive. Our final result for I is 8.1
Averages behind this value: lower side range 69.9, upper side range 69.7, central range 56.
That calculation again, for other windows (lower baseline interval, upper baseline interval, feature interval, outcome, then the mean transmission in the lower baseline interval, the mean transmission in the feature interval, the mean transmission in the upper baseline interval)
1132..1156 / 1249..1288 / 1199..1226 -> 2.3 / 79.6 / 67.3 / 68.8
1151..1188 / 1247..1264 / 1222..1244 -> 6.5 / 74.6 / 46.9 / 63.4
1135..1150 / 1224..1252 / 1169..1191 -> -0.6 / 78.9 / 68.2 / 46.5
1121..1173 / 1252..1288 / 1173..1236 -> 9.3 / 79.8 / 64.2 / 70.2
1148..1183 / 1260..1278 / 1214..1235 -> 5.1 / 76.7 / 56.7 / 73.6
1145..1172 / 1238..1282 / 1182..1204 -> 1.9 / 80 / 67.5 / 62.6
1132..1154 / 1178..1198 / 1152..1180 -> -1.9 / 79.4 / 77.5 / 66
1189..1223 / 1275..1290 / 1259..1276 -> -1.4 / 68.9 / 73.9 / 68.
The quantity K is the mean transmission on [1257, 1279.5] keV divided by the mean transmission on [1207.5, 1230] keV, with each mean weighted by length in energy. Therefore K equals 1.2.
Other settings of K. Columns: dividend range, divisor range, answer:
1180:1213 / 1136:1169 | 0.85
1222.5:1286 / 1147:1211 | 0.81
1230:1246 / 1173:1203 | 0.64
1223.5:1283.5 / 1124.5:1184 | 0.76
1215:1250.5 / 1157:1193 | 0.70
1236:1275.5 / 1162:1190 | 0.85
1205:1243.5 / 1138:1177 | 0.72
